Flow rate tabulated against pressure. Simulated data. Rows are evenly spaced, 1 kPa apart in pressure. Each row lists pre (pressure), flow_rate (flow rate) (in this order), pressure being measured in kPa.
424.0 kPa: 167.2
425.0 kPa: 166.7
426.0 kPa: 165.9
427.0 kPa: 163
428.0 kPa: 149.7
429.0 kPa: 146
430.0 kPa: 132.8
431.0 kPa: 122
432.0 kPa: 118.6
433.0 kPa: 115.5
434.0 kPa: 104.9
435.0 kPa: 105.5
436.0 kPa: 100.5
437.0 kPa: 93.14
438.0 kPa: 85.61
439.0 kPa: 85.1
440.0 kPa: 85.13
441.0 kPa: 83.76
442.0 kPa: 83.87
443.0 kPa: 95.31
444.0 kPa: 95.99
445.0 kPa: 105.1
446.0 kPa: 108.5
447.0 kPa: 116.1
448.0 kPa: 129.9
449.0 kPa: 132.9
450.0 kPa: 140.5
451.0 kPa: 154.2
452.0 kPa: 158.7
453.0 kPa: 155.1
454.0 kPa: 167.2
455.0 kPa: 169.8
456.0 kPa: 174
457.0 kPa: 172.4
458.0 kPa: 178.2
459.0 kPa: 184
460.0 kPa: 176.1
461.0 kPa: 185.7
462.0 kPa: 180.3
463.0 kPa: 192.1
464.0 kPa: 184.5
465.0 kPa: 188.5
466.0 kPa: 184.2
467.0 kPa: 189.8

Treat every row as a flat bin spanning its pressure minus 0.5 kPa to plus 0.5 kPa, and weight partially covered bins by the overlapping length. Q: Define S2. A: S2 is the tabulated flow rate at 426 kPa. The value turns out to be 165.9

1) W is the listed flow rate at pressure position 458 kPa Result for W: 178.2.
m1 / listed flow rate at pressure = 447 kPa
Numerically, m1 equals 116.1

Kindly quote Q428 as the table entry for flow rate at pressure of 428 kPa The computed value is 149.7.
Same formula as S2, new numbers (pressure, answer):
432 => 118.6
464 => 184.5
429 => 146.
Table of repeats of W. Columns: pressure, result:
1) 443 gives 95.31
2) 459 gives 184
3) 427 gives 163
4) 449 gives 132.9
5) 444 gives 95.99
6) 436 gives 100.5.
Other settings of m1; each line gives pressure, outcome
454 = 167.2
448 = 129.9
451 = 154.2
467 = 189.8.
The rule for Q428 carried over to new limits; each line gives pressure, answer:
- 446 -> 108.5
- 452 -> 158.7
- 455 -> 169.8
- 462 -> 180.3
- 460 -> 176.1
